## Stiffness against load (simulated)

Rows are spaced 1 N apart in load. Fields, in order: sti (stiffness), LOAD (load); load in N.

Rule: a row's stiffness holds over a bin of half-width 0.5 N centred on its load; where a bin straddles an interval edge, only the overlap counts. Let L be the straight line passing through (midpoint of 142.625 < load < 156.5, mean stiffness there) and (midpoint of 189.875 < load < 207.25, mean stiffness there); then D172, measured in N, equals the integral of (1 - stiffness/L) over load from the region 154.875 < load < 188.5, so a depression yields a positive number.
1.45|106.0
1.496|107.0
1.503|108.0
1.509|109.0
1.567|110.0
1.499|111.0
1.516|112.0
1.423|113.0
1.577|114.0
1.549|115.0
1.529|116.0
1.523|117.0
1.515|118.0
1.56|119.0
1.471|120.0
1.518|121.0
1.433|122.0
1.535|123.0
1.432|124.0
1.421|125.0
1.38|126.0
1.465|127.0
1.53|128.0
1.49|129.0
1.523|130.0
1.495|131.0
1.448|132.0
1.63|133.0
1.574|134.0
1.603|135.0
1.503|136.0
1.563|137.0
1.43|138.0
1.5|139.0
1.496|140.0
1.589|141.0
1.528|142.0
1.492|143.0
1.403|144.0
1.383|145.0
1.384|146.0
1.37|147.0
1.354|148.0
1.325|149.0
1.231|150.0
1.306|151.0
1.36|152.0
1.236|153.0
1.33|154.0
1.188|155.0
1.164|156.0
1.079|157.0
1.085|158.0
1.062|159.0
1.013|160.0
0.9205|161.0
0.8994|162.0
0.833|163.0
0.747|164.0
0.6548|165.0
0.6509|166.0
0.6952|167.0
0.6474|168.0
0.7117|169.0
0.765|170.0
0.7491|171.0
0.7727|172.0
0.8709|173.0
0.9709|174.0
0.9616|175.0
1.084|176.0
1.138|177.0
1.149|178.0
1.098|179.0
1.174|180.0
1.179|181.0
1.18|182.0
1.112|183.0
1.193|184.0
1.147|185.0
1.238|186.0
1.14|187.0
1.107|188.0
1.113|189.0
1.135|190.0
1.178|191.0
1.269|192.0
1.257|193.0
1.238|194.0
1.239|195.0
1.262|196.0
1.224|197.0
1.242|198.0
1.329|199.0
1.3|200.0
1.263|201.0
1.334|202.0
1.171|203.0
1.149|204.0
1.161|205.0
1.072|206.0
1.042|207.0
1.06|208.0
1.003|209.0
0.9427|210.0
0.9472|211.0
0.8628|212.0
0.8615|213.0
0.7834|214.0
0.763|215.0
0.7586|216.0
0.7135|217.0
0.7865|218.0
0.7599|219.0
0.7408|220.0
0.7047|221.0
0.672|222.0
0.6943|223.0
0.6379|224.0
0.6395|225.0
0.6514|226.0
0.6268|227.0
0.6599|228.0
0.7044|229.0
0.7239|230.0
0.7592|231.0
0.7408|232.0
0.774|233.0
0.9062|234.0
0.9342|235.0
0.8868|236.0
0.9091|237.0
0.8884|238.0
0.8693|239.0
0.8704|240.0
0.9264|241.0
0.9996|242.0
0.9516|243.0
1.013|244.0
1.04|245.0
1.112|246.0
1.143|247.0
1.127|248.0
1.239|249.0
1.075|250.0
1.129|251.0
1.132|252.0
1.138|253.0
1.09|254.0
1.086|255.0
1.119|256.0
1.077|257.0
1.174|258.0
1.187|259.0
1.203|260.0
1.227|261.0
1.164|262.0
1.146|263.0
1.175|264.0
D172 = 7.8 N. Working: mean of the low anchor 1.32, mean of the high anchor 1.22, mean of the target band 0.979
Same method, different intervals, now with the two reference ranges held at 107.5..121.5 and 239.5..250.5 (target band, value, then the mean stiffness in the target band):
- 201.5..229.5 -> 7.4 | 0.854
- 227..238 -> 3.0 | 0.796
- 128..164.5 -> 2.2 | 1.32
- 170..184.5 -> 2.8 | 1.04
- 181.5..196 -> 0.7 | 1.18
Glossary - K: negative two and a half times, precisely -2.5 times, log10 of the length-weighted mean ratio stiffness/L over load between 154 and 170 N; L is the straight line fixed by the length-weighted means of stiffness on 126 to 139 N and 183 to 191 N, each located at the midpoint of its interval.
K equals 0.420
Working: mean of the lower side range 1.51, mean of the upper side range 1.15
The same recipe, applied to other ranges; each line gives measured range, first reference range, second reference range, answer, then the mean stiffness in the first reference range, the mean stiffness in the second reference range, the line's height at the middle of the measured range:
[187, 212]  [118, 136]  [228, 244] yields -0.09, 1.5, 0.855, 1.07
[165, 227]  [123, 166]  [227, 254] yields 0.13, 1.31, 0.945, 1.12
